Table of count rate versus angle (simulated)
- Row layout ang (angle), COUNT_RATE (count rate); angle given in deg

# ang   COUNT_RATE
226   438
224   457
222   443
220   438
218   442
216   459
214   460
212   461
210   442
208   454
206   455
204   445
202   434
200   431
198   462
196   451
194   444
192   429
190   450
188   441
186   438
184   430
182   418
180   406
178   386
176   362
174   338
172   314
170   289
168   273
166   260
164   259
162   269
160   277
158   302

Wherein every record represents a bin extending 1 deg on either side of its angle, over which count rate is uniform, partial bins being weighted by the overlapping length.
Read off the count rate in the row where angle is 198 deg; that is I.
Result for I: 462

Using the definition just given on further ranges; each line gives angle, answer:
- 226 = 438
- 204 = 445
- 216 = 459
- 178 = 386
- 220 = 438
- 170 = 289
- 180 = 406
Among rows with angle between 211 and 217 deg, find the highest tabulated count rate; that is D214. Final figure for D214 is 461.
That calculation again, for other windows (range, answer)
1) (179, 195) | 450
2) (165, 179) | 386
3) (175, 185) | 430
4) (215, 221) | 459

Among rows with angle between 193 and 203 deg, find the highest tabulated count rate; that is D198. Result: 462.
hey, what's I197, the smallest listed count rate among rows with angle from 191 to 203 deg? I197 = 429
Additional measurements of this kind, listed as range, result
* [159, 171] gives 259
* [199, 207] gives 431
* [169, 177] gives 289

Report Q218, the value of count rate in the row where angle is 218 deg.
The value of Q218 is 442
